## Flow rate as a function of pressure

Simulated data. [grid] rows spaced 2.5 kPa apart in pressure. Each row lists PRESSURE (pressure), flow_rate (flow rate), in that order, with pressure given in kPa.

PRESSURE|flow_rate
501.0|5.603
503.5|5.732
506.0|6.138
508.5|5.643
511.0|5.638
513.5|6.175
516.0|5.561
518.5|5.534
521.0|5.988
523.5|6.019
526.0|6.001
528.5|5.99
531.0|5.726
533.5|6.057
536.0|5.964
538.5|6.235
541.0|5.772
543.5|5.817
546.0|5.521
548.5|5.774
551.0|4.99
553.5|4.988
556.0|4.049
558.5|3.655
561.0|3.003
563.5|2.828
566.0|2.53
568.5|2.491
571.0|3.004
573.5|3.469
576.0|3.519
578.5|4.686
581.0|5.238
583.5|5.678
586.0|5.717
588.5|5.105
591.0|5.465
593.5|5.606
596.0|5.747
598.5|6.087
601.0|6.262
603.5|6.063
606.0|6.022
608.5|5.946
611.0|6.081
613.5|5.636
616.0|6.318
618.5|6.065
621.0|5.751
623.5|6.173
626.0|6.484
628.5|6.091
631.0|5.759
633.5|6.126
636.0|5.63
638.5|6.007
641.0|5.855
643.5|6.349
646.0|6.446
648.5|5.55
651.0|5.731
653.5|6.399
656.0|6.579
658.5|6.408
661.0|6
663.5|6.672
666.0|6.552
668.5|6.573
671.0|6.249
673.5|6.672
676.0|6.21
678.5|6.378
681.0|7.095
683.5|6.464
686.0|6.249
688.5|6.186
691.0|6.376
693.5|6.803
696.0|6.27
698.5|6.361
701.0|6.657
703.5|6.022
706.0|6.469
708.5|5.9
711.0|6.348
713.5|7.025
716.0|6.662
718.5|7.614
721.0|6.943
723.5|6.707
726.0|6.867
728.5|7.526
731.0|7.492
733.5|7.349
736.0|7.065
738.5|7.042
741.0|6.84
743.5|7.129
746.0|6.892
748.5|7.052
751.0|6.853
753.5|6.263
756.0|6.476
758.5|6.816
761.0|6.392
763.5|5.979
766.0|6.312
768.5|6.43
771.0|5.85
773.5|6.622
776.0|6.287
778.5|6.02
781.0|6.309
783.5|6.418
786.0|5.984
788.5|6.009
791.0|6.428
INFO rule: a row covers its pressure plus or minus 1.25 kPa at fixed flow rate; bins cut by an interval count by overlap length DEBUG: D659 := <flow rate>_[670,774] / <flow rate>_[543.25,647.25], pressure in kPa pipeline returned 1.3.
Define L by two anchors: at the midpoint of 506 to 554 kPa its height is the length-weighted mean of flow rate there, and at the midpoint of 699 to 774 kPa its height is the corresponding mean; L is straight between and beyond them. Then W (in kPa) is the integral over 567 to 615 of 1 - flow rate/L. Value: 7.3 kPa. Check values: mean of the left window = 5.78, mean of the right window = 6.72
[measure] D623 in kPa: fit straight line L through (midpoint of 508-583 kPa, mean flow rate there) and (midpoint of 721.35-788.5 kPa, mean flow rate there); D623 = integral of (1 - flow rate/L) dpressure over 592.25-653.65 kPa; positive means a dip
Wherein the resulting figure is -4.9 kPa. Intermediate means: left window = 4.93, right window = 6.64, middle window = 6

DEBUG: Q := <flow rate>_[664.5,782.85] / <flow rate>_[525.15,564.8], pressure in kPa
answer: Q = 1.3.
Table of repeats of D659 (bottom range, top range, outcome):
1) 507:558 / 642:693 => 1.13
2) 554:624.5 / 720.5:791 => 1.35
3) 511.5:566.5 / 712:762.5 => 1.33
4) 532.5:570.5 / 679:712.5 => 1.39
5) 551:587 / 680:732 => 1.69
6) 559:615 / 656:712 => 1.33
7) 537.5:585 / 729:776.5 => 1.53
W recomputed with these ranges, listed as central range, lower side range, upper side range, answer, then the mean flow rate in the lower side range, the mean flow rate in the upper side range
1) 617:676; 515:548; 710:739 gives 3.55 kPa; 5.86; 7.06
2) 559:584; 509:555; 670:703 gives 9.91 kPa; 5.75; 6.45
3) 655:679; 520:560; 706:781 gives -0.66 kPa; 5.52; 6.7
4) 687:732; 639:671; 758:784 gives -2.87 kPa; 6.25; 6.29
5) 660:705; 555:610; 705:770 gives -3.09 kPa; 4.65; 6.78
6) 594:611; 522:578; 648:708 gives -1.94 kPa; 4.71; 6.38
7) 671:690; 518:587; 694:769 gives -0.78 kPa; 4.86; 6.73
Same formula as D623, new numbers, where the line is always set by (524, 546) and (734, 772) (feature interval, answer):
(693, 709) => 0.29 kPa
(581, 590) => 0.93 kPa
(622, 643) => 0.75 kPa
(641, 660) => 0.37 kPa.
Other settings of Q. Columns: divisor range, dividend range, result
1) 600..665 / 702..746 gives 1.13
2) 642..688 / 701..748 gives 1.08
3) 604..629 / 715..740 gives 1.18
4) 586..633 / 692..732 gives 1.13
